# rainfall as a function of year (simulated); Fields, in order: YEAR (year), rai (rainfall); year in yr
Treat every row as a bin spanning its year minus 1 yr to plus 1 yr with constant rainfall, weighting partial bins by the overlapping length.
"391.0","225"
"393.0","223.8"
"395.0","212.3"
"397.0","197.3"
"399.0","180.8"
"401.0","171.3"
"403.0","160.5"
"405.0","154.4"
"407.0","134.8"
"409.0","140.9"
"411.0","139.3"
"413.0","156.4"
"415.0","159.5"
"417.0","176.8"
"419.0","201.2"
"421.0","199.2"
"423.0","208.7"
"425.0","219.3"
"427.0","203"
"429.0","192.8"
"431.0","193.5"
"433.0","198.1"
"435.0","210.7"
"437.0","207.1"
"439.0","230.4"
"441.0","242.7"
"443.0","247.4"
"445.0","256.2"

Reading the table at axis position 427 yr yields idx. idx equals 203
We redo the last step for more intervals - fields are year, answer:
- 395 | 212.3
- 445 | 256.2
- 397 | 197.3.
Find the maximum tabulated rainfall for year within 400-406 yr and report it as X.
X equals 171.3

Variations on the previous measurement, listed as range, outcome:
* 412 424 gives 208.7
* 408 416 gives 159.5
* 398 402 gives 180.8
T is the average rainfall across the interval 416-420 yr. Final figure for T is 189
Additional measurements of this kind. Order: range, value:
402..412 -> 146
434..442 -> 223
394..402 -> 190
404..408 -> 145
